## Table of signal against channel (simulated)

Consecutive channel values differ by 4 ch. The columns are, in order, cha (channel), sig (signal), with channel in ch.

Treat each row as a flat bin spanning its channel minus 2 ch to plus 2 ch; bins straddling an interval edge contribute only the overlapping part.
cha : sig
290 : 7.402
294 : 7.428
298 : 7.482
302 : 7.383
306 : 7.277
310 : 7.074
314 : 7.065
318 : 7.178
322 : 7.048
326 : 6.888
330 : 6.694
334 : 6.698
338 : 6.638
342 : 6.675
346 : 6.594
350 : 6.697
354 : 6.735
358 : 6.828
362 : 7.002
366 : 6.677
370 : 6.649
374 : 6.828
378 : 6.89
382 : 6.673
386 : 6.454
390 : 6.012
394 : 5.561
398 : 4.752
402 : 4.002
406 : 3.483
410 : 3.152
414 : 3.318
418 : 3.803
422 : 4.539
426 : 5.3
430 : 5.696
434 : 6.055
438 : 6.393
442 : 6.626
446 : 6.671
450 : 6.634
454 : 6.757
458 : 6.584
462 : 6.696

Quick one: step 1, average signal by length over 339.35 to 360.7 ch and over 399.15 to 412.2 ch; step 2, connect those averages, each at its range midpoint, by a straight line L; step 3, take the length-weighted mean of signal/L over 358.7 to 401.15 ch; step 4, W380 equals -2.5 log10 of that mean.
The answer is -0.24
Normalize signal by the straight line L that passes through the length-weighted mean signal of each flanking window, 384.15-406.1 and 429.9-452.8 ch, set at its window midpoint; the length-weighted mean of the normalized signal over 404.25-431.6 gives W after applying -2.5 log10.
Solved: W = 0.36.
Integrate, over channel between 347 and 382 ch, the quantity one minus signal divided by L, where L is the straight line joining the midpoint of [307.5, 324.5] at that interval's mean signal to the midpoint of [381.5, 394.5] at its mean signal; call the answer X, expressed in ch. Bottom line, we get -1.6 ch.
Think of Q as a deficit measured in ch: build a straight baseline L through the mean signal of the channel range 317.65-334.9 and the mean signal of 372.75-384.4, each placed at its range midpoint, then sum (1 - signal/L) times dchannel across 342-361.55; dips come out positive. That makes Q 0.3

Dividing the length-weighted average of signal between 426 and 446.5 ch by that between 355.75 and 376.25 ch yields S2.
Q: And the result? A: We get 0.9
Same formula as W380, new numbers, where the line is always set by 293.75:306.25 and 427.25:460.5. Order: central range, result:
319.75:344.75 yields 0.06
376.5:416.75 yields 0.33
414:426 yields 0.48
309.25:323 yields 0.03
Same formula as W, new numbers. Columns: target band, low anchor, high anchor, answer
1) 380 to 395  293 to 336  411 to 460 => 0.00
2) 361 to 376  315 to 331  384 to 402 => -0.13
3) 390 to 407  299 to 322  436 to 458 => 0.41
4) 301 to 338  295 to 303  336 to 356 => 0.02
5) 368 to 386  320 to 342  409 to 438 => -0.17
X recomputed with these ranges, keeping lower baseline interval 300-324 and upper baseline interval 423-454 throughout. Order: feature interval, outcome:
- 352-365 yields -0.1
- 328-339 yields 0.5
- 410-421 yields 4.8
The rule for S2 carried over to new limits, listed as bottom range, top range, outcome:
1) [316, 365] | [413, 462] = 0.85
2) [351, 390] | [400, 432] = 0.62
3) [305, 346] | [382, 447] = 0.74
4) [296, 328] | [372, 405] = 0.81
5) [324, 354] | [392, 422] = 0.60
